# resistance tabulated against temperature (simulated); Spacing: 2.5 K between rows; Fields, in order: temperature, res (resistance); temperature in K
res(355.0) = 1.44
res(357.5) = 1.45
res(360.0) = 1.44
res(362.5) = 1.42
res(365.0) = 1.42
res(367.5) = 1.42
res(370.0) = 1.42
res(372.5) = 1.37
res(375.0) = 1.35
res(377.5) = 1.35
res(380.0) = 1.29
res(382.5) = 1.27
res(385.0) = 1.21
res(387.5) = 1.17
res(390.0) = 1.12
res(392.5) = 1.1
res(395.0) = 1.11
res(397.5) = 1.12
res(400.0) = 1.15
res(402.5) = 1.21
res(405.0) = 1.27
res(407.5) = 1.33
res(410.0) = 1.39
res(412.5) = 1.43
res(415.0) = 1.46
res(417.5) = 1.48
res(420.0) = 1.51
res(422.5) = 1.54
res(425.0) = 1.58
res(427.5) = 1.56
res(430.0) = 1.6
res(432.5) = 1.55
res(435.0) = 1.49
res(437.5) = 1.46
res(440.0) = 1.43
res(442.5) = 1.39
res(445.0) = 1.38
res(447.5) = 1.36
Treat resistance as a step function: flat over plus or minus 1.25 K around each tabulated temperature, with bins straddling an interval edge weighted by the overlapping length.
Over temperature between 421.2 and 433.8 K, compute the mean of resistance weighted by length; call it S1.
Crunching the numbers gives 1.57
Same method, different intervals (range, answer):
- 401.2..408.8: 1.27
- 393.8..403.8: 1.15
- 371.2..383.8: 1.33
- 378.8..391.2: 1.21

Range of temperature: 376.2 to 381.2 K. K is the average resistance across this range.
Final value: 1.32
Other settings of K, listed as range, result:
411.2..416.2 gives 1.44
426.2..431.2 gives 1.58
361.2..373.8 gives 1.41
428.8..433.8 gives 1.57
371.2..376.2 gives 1.36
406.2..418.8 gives 1.42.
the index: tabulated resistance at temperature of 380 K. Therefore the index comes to 1.29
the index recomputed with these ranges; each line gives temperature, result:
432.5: 1.55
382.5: 1.27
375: 1.35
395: 1.11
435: 1.49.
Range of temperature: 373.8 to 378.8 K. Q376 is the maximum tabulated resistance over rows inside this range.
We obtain 1.35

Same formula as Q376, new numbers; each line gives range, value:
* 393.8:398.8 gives 1.12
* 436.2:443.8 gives 1.46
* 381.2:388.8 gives 1.27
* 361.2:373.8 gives 1.42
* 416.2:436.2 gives 1.6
